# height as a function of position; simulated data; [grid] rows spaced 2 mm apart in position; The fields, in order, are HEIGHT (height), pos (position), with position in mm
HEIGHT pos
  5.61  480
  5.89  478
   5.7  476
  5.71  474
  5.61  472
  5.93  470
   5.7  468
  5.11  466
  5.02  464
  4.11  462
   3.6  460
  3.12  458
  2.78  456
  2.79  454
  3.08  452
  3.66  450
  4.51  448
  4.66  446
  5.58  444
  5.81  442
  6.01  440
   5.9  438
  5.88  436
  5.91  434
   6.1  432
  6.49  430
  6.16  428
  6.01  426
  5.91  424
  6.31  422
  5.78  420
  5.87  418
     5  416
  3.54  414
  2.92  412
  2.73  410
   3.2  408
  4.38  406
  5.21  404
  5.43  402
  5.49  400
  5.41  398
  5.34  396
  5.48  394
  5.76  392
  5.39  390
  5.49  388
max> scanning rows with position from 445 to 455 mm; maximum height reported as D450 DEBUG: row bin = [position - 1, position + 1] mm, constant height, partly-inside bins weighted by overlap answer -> 4.66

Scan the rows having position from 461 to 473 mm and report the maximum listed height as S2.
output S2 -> 5.93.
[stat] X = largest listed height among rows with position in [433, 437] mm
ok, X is 5.91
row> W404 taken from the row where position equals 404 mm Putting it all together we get 5.21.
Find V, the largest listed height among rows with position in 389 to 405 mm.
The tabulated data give 5.76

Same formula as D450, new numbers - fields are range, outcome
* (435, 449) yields 6.01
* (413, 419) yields 5.87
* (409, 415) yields 3.54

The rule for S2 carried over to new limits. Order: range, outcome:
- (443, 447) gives 5.58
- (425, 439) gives 6.49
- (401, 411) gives 5.43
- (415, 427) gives 6.31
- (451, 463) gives 4.11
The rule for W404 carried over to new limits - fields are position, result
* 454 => 2.79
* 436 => 5.88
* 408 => 3.2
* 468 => 5.7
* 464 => 5.02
